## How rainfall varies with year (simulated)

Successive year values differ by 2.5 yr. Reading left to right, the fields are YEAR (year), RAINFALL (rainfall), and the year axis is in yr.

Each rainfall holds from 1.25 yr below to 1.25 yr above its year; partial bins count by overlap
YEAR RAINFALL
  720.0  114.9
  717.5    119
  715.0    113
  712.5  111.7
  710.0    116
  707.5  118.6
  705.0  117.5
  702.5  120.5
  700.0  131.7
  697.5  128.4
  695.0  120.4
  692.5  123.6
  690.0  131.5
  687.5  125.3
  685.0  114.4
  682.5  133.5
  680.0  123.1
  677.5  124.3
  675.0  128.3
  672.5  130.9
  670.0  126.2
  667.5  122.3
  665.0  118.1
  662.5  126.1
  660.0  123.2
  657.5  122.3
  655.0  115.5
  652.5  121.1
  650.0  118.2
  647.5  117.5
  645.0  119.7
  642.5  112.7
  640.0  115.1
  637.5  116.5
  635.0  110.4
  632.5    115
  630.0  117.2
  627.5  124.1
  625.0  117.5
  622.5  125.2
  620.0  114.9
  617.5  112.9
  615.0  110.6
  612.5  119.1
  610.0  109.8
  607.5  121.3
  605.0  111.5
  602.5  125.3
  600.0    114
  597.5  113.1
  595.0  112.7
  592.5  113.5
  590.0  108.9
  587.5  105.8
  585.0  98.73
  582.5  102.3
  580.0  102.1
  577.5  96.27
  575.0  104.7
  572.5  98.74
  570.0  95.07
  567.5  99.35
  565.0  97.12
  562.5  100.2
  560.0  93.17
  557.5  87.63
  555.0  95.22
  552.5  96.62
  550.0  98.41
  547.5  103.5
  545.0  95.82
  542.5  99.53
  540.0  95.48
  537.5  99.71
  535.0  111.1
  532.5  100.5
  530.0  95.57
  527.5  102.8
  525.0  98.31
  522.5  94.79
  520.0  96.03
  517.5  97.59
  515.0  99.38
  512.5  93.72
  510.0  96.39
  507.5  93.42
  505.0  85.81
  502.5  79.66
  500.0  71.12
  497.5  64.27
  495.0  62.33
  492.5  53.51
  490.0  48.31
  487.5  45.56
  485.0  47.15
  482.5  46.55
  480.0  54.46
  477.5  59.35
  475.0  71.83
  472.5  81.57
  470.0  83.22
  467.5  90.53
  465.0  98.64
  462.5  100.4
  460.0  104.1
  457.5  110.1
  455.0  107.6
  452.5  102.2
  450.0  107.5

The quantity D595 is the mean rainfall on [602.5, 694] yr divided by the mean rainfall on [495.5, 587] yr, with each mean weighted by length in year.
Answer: 1.3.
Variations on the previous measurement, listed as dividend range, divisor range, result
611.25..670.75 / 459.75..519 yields 1.56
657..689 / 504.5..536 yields 1.28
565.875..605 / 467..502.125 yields 1.69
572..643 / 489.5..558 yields 1.24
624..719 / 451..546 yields 1.42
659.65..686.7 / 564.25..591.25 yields 1.24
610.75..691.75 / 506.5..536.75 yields 1.22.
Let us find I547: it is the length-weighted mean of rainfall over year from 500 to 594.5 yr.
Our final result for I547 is 97.9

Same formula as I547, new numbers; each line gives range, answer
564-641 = 111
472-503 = 59.5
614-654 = 117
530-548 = 100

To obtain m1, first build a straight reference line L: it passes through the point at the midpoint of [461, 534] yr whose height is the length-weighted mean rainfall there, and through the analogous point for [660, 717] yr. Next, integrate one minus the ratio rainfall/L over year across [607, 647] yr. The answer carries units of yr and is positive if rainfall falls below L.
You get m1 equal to -2.7 yr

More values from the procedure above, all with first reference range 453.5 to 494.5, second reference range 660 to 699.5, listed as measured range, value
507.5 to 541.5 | -4.29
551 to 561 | 0.18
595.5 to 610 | -1.33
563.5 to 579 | 0.02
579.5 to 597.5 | -0.69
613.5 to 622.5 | -0.37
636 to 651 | -0.02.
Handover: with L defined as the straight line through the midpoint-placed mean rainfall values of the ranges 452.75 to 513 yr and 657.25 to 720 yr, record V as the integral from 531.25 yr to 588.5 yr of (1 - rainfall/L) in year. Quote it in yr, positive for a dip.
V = -3.0 yr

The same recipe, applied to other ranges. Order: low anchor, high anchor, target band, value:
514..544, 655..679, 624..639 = 0.12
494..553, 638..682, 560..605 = 0.21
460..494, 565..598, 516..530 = -2.24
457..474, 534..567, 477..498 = 9.35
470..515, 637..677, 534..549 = -2.84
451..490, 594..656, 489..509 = 3.72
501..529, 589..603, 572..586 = 1.19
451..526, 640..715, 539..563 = -0.45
